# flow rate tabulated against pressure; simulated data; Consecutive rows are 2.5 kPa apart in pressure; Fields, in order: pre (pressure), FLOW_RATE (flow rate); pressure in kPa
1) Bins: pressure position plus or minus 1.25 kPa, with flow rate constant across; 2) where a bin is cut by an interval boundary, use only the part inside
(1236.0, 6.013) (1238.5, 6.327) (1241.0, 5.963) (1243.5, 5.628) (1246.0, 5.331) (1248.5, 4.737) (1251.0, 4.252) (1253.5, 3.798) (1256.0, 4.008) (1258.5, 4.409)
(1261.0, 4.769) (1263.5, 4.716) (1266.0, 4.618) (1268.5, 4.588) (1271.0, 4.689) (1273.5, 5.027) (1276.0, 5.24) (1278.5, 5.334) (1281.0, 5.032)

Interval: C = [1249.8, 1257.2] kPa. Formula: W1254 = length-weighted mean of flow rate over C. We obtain 4.02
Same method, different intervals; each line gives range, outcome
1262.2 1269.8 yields 4.64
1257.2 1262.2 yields 4.58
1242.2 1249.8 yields 5.23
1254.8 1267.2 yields 4.51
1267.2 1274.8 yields 4.77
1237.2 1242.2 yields 6.15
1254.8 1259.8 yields 4.22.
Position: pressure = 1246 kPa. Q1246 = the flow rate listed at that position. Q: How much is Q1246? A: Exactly 5.331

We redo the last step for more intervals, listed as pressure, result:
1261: 4.769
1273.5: 5.027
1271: 4.689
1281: 5.032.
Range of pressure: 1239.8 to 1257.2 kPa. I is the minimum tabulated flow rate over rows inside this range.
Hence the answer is 3.798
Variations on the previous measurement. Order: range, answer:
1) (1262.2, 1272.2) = 4.588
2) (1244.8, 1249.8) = 4.737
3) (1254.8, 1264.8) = 4.008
